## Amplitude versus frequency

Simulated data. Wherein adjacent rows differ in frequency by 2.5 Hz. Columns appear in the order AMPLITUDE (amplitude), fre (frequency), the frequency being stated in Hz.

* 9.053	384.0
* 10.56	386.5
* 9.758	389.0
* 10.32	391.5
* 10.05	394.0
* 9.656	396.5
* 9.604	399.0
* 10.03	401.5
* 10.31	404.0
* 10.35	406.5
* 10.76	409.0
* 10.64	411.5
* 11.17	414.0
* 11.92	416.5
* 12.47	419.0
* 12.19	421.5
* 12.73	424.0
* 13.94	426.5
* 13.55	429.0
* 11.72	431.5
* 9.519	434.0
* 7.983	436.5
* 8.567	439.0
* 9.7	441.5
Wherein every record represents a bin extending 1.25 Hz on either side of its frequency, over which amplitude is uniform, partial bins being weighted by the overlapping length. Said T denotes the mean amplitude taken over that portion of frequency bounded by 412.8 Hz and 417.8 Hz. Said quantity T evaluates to 11.6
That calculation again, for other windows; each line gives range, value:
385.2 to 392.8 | 10.2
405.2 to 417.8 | 11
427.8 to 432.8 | 12.6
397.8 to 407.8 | 10.1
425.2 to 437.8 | 11.3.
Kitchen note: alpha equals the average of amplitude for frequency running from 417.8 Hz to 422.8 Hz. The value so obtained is 12.3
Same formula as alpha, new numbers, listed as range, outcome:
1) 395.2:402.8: 9.77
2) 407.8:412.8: 10.7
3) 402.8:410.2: 10.5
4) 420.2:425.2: 12.5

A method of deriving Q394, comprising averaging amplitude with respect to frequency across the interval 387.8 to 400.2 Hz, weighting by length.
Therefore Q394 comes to 9.88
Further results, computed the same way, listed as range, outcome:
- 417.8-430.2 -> 13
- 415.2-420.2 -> 12.2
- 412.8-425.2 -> 12.1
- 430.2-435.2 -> 10.7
